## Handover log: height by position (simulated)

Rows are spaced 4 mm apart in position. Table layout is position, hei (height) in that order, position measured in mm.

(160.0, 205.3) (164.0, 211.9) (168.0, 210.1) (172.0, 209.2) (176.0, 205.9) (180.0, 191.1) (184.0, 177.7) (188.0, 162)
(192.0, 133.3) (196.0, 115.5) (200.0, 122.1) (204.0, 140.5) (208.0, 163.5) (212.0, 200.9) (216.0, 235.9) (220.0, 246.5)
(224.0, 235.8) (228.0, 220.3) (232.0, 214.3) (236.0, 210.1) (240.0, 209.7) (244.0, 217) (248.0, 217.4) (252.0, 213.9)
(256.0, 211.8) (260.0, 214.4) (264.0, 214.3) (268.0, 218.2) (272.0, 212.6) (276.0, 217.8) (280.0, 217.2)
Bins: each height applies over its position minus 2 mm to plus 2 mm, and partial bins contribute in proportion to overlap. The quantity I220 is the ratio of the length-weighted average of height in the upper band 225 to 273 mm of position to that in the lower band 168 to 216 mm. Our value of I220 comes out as 1.3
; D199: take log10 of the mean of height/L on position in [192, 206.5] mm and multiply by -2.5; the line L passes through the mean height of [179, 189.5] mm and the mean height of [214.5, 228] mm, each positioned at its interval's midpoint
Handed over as 0.49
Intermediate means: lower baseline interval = 176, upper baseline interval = 237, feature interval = 128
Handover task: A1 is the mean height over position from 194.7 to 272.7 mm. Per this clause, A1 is 202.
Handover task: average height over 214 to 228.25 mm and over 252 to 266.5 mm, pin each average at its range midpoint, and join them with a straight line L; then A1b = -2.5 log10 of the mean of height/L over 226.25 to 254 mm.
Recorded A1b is 0.051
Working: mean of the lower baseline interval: 236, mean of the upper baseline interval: 214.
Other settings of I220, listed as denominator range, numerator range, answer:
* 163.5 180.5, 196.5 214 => 0.74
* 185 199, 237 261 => 1.54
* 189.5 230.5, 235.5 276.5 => 1.18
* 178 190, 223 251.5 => 1.23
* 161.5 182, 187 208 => 0.66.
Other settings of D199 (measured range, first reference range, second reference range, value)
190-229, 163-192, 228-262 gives 0.13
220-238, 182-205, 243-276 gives -0.23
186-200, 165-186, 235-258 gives 0.44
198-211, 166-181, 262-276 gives 0.38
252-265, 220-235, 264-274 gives 0.02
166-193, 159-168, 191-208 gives -0.06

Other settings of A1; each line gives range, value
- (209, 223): 224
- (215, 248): 223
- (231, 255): 214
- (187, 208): 136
